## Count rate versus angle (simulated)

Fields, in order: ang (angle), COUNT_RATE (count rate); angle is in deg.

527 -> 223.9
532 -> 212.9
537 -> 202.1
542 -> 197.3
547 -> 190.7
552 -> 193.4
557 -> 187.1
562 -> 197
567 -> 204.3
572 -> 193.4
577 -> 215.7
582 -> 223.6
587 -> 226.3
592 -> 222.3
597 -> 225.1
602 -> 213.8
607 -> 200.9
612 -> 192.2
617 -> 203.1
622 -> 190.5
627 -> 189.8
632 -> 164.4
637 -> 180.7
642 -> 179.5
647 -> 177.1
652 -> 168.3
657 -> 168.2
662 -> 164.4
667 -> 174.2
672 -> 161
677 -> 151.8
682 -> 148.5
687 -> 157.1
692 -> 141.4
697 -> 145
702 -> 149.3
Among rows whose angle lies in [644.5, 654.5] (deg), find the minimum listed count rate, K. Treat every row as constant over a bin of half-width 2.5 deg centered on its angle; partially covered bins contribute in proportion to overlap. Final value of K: 168.3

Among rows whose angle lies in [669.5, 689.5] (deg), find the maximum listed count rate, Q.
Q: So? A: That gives 161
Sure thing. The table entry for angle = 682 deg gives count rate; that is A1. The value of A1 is 148.5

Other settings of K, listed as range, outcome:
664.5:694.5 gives 141.4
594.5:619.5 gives 192.2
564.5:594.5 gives 193.4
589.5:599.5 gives 222.3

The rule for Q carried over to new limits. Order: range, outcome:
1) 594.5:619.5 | 225.1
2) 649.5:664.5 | 168.3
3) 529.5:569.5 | 212.9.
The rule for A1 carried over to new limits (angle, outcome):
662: 164.4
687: 157.1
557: 187.1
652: 168.3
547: 190.7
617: 203.1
